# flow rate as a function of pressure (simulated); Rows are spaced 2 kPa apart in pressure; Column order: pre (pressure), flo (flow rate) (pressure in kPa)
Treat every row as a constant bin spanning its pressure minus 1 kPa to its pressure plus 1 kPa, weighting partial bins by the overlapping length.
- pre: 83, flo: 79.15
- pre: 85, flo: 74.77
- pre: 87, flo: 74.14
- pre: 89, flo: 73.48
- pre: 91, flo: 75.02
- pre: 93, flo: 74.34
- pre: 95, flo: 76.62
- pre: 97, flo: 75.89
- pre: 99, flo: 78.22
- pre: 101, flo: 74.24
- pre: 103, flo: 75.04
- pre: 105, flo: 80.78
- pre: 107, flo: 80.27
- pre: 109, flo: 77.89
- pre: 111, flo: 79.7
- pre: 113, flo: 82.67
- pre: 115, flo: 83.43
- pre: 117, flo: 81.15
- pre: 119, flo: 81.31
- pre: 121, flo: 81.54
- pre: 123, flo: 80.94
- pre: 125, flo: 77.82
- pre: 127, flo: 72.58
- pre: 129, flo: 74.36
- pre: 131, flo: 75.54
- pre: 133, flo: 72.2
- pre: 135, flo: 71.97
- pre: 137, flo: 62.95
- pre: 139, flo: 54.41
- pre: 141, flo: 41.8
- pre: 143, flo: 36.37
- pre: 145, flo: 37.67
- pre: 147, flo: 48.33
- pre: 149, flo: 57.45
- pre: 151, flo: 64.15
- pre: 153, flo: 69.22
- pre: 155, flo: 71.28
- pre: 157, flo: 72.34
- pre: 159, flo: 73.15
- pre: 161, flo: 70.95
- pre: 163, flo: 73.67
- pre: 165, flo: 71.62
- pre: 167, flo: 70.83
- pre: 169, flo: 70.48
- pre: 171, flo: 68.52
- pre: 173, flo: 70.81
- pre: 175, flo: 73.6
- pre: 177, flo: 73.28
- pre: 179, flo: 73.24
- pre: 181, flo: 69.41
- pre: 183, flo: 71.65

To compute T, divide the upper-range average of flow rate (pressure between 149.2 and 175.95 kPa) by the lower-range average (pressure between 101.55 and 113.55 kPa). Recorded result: 0.89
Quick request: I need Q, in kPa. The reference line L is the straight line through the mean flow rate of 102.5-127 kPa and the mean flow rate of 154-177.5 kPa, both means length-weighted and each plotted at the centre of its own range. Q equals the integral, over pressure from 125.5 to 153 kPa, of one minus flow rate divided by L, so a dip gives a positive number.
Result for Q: 5.9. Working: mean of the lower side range 80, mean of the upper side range 71.7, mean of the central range 59.9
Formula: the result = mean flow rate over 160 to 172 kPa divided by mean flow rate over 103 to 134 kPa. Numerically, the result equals 0.90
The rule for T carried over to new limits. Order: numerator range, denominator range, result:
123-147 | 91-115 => 0.79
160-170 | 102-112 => 0.91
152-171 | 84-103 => 0.95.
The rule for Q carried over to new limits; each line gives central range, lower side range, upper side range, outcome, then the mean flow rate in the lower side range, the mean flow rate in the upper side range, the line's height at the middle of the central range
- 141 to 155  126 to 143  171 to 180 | 2.95 kPa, 64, 72.3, 66.7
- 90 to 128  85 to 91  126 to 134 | -2.30 kPa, 74.2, 73.7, 73.9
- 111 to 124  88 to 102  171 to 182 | -1.27 kPa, 75.4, 71.7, 74.4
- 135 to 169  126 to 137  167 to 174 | 4.53 kPa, 72.4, 70.1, 71.2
